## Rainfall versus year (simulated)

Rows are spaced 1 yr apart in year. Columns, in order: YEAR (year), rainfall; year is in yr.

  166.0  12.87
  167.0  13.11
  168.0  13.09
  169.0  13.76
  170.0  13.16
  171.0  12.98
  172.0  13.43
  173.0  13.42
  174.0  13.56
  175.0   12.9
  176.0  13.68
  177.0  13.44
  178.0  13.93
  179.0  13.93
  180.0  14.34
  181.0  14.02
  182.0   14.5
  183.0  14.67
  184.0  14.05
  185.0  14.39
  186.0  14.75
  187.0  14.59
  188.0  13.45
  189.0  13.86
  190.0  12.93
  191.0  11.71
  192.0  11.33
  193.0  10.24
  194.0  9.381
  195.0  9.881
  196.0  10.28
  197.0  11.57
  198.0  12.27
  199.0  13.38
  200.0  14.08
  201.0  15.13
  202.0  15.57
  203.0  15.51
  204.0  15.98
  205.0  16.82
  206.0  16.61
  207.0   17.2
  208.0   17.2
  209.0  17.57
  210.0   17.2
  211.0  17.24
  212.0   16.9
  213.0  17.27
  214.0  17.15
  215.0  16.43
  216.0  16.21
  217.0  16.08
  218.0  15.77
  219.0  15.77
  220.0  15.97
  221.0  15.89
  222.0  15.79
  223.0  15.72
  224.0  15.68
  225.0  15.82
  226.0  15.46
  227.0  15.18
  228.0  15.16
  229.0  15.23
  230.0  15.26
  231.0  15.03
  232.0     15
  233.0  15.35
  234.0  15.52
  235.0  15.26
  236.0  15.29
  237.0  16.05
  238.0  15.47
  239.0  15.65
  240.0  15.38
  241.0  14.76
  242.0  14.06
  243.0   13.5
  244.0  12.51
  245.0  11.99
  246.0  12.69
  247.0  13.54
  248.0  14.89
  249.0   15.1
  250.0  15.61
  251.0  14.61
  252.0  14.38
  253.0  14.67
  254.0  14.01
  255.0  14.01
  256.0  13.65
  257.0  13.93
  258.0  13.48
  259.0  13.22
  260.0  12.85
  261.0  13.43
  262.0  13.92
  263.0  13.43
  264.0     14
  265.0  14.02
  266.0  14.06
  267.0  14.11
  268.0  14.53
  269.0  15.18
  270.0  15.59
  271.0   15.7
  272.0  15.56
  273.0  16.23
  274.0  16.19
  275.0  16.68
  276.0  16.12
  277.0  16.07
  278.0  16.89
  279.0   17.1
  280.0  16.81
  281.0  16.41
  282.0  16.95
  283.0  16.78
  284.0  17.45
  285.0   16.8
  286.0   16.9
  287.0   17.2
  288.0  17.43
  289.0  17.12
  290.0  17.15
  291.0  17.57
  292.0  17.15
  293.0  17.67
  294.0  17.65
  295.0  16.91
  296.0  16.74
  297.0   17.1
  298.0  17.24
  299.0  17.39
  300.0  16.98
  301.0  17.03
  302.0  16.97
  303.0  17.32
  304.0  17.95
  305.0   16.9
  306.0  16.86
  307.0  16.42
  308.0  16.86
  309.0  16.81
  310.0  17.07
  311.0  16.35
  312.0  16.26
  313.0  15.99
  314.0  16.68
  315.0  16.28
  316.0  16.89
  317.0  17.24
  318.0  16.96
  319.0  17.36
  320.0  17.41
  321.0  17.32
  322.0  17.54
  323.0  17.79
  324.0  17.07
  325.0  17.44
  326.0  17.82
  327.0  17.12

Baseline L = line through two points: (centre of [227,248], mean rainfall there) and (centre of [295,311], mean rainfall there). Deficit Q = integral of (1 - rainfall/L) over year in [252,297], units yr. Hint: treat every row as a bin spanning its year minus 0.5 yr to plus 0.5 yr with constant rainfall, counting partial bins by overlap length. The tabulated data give 1.0 yr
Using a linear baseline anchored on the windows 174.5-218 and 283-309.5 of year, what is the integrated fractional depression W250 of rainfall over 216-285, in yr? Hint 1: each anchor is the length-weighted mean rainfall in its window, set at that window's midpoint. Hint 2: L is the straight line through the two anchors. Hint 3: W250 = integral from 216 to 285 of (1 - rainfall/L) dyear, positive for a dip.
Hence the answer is 3.5 yr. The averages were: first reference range 14.4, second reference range 17.1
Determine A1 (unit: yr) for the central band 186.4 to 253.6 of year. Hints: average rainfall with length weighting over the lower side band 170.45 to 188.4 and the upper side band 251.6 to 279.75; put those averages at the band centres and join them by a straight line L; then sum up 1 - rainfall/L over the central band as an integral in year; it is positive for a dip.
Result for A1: -2.2 yr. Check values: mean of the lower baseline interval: 13.9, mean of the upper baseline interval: 14.8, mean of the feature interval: 14.8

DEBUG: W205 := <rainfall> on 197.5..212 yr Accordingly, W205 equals 15.9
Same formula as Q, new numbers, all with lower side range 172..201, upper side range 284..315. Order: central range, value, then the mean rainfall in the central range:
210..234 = -2.7 yr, 15.9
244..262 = 1.8 yr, 13.8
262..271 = 0.8 yr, 14.4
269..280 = 0.0 yr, 16.2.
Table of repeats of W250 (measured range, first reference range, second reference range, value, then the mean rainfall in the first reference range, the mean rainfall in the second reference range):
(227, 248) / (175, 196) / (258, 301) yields 0.1 yr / 13.1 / 16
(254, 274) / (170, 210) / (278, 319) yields 2.1 yr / 13.8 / 17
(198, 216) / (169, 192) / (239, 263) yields -3.2 yr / 13.7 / 13.9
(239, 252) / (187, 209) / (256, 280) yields 0.3 yr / 13.7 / 14.9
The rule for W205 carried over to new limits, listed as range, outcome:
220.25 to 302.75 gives 15.5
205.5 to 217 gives 17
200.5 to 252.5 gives 15.5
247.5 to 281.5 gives 14.9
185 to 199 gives 12.2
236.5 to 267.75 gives 14.1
